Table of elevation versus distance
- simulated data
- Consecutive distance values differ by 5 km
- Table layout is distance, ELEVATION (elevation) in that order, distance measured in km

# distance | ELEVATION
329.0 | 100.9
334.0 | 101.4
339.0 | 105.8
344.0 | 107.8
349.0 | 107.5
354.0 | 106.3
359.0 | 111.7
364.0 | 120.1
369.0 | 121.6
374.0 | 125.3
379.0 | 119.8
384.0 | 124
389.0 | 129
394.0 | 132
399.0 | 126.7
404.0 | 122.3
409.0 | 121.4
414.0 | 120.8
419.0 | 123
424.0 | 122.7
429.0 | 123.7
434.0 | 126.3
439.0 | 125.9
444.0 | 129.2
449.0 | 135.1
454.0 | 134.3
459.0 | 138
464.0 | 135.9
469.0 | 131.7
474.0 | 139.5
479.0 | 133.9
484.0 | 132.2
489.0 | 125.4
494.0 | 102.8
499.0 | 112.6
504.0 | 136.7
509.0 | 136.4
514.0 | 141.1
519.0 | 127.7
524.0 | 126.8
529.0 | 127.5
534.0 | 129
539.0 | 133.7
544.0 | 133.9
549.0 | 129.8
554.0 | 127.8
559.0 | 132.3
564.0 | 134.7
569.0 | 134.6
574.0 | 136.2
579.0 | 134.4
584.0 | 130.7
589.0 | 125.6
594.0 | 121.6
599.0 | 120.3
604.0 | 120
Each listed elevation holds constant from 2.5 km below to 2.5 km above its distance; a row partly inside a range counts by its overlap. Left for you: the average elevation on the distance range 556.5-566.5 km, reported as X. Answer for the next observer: 134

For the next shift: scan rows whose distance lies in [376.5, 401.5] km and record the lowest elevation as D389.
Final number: 119.8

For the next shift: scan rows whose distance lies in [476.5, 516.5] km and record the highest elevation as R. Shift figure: 141.1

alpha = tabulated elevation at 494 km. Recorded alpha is 102.8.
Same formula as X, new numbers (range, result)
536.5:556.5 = 131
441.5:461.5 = 134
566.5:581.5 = 135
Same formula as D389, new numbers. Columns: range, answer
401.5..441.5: 120.8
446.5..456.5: 134.3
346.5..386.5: 106.3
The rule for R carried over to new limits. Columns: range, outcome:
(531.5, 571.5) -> 134.7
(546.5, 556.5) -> 129.8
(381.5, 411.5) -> 132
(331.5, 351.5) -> 107.8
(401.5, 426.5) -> 123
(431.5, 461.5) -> 138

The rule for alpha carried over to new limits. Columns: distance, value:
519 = 127.7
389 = 129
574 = 136.2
